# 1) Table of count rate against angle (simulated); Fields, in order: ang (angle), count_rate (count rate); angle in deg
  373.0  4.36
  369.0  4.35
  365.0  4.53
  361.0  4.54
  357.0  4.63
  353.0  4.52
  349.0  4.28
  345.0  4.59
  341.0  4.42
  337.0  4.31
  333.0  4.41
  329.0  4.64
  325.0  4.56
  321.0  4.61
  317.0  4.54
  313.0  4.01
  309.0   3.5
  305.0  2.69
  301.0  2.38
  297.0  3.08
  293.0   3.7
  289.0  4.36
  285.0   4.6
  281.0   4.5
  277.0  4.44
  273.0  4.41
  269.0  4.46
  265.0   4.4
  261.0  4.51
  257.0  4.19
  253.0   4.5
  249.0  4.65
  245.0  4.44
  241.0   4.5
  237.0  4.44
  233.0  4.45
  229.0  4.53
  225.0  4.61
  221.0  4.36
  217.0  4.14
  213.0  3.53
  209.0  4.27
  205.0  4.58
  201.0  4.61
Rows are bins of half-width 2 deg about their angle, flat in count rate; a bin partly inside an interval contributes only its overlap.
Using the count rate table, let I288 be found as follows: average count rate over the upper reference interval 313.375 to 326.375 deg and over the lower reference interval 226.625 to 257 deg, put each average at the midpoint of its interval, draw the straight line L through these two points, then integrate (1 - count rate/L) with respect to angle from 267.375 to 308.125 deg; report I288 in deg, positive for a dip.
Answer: 5.9 deg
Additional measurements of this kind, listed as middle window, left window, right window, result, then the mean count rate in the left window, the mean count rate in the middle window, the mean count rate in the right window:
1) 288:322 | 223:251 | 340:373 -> 6.74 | 4.52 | 3.6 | 4.48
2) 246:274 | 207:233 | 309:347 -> -0.88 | 4.26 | 4.45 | 4.4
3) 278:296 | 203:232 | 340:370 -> 0.66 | 4.29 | 4.23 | 4.49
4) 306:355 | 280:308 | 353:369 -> -2.78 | 3.58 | 4.33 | 4.53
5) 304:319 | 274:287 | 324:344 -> 2.45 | 4.51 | 3.75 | 4.47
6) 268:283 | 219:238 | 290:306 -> -3.95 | 4.48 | 4.45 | 3.07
